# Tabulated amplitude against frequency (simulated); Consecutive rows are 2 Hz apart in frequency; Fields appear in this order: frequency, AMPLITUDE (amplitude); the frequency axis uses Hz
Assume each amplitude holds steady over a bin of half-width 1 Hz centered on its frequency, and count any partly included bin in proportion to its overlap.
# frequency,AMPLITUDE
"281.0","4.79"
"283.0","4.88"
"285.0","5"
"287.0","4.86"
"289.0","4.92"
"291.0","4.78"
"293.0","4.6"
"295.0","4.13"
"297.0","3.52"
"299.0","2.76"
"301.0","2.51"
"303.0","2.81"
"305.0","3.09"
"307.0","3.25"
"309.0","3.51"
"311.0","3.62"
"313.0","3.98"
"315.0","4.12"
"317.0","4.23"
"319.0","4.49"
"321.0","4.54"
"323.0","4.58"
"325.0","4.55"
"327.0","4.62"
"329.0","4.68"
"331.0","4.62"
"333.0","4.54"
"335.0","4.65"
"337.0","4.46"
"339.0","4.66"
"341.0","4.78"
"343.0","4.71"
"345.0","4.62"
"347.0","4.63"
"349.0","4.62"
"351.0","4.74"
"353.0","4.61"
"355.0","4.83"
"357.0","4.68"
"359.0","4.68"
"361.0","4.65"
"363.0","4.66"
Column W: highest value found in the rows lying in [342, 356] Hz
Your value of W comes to 4.83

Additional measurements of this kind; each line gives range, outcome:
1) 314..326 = 4.58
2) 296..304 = 3.52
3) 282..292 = 5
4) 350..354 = 4.74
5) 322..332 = 4.68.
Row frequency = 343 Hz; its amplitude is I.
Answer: 4.71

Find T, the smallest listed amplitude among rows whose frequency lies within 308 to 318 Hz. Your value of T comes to 3.51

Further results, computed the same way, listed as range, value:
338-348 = 4.62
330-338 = 4.46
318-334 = 4.49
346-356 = 4.61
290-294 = 4.6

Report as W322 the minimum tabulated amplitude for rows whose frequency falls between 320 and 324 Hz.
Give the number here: 4.54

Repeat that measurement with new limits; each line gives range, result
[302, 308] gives 2.81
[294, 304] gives 2.51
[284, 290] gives 4.86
